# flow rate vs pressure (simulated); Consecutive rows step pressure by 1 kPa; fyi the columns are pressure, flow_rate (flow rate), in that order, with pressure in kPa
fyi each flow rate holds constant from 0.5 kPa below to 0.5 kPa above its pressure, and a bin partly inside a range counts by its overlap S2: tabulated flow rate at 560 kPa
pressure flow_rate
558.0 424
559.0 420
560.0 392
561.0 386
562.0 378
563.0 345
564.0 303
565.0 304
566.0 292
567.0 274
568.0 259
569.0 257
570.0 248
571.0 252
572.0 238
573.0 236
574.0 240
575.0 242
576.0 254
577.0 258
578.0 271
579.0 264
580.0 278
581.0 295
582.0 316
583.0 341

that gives 392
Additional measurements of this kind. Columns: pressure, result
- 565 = 304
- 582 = 316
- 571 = 252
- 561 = 386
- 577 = 258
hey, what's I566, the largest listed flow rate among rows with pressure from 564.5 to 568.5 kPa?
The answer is 304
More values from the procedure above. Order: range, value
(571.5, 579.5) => 271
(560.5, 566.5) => 386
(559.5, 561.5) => 392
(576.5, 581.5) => 295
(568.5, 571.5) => 257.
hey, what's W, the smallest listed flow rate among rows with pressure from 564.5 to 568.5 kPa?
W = 259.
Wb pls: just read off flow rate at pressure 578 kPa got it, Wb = 271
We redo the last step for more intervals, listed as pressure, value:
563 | 345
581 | 295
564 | 303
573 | 236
